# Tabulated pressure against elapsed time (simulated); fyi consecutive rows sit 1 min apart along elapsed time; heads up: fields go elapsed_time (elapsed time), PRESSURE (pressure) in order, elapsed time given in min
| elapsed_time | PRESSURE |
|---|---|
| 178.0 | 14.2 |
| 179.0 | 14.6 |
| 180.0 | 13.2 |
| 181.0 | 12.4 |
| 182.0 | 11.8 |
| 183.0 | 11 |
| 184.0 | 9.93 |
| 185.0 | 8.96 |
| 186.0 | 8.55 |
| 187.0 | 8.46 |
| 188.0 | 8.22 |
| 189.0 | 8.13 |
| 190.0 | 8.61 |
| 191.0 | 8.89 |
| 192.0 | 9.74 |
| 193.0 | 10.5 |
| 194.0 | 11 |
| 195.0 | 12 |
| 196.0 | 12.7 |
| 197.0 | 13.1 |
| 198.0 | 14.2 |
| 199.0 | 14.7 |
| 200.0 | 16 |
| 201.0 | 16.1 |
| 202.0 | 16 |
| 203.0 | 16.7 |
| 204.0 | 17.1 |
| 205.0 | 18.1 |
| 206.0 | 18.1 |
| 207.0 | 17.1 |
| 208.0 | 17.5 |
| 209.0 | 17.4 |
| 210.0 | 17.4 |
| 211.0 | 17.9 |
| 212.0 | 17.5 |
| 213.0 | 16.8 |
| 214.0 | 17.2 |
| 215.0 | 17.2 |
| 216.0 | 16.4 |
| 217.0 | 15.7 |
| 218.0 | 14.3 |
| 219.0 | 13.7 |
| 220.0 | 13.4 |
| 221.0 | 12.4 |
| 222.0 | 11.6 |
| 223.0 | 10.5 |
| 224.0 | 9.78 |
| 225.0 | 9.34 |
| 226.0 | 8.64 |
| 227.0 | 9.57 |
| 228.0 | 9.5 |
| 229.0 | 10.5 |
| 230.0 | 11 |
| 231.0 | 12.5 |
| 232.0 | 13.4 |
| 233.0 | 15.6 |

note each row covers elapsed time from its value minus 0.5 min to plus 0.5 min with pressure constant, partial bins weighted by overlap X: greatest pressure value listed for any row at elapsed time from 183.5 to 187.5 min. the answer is 9.93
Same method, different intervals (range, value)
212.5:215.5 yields 17.2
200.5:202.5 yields 16.1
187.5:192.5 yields 9.74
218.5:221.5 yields 13.7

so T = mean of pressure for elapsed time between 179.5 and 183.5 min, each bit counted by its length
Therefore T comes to 12.1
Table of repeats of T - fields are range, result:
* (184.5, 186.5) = 8.76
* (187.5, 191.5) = 8.46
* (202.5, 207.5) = 17.4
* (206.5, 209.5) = 17.3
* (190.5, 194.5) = 10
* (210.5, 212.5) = 17.7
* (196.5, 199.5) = 14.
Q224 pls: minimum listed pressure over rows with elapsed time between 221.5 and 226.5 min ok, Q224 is 8.64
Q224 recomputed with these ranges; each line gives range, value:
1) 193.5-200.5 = 11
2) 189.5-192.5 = 8.61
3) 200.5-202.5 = 16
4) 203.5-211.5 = 17.1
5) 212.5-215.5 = 16.8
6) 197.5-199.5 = 14.2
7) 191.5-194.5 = 9.74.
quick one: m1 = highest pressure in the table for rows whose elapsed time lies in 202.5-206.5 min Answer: 18.1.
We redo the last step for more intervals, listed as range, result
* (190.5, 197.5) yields 13.1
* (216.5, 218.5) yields 15.7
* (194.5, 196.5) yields 12.7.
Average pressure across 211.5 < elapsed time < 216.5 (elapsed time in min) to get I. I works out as 17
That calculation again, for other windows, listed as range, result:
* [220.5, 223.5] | 11.5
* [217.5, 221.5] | 13.4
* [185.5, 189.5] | 8.34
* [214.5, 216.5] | 16.8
